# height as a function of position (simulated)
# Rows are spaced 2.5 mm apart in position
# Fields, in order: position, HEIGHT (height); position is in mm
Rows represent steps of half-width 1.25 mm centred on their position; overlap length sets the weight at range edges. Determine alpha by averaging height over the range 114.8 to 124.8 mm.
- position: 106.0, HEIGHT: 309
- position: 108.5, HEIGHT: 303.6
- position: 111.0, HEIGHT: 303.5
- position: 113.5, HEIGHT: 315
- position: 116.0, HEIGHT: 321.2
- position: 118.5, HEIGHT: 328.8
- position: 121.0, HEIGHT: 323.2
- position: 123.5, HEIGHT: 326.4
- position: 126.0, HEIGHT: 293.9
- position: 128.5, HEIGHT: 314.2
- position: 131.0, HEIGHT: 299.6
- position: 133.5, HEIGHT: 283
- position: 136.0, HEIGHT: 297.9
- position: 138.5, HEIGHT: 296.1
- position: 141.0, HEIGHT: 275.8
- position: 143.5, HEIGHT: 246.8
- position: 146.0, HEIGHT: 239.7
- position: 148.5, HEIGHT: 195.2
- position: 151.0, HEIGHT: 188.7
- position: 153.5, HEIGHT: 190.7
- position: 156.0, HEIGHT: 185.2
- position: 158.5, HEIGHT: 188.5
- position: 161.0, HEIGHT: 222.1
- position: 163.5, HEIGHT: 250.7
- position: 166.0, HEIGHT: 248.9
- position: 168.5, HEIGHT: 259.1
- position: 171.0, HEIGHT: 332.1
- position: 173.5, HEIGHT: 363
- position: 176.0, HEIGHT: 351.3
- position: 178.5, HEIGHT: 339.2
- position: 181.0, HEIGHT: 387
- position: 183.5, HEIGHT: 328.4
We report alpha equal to 325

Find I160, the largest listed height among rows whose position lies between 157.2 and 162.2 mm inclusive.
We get 222.1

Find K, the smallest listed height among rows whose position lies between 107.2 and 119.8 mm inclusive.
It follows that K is 303.5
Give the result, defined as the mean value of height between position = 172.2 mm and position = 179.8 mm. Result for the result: 351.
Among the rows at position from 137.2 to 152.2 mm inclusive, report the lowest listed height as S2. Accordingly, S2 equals 188.7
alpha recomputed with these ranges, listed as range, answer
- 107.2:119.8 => 314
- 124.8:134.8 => 298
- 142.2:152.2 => 218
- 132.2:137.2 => 290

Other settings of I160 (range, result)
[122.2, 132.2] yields 326.4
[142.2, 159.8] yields 246.8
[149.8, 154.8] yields 190.7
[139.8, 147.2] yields 275.8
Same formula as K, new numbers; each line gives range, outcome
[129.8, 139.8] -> 283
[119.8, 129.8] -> 293.9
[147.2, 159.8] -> 185.2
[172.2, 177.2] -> 351.3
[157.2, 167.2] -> 188.5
